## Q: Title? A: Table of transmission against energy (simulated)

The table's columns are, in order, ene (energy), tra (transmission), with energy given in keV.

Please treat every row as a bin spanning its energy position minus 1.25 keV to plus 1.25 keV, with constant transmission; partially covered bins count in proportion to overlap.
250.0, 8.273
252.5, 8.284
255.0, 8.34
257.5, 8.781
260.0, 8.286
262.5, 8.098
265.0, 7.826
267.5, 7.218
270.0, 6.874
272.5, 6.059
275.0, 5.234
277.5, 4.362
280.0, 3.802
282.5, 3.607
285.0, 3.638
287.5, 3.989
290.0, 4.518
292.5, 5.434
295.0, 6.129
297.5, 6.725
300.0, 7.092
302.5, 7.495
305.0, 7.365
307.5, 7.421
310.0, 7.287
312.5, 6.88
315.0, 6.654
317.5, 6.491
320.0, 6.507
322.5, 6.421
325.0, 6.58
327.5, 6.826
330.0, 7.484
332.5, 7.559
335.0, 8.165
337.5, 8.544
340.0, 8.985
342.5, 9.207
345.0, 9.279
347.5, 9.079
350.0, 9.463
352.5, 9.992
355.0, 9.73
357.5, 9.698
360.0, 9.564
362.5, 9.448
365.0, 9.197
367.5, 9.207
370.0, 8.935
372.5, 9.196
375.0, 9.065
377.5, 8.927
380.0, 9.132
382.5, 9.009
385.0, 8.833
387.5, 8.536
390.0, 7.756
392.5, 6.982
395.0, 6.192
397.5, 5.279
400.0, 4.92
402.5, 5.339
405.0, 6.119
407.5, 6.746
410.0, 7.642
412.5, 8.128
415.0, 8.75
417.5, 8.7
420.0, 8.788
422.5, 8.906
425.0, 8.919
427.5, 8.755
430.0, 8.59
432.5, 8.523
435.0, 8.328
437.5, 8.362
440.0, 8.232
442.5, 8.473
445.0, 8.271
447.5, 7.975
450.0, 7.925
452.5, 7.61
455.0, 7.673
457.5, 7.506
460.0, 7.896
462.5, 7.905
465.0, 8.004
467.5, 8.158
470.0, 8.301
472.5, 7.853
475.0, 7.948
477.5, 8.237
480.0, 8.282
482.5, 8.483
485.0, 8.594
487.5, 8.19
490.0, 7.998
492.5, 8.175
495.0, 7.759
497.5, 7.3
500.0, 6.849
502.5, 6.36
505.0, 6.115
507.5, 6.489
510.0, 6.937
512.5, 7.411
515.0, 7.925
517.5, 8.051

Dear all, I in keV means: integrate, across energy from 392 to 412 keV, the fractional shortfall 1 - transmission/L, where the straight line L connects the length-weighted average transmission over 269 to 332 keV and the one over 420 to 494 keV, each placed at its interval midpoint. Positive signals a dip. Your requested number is 3.4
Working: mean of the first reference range 6.05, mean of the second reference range 8.22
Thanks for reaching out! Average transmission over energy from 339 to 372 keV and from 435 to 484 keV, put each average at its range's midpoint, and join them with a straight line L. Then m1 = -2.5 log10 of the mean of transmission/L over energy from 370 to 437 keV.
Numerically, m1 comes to 0.11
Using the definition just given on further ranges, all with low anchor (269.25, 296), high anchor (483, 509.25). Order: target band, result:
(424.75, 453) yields -0.235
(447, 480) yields -0.134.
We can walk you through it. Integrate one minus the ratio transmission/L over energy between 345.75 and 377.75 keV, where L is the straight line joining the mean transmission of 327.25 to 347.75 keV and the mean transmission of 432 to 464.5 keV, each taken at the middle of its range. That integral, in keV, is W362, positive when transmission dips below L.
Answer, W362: -4.0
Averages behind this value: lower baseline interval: 8.39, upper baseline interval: 8.04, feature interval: 9.36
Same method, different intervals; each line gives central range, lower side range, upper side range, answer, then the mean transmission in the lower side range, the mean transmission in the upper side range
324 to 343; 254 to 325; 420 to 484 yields -2.8 keV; 6.37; 8.22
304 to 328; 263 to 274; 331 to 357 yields 4.1 keV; 7.03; 9.01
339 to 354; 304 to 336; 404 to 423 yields -4.2 keV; 7.04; 7.96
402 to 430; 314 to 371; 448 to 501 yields 0.5 keV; 8.4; 7.94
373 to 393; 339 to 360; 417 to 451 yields 1.0 keV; 9.44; 8.48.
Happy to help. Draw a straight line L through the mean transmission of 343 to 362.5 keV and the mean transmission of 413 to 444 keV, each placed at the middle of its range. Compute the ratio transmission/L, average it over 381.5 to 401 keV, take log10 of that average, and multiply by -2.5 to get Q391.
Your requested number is 0.25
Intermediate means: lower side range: 9.52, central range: 7.19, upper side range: 8.6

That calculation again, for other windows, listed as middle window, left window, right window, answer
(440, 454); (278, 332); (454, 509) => -0.09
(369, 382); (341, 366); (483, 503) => 0.02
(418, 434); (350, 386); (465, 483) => -0.01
